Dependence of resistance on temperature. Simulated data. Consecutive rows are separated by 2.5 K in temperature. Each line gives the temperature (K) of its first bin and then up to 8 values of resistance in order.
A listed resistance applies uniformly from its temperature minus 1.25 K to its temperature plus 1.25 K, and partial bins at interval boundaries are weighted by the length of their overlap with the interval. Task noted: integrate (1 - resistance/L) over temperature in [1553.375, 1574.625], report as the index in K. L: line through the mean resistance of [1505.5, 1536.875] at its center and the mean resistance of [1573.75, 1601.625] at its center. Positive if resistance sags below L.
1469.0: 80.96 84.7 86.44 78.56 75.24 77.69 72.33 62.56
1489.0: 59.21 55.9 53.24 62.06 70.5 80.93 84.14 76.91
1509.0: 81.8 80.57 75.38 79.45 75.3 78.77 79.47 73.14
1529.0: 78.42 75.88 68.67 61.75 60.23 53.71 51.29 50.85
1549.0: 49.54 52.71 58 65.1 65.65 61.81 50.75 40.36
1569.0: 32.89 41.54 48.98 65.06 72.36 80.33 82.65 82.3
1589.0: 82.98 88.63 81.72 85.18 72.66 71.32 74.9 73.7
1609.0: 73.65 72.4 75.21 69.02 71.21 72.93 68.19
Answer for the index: 7.0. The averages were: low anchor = 76.2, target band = 51.6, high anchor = 77.4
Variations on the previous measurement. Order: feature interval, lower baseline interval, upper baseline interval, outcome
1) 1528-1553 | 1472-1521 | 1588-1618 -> 4.88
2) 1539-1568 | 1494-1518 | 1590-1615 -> 8.25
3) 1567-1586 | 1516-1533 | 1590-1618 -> 3.94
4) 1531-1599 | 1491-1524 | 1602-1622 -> 9.23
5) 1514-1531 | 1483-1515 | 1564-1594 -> -2.05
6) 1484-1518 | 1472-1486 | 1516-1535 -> 2.56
